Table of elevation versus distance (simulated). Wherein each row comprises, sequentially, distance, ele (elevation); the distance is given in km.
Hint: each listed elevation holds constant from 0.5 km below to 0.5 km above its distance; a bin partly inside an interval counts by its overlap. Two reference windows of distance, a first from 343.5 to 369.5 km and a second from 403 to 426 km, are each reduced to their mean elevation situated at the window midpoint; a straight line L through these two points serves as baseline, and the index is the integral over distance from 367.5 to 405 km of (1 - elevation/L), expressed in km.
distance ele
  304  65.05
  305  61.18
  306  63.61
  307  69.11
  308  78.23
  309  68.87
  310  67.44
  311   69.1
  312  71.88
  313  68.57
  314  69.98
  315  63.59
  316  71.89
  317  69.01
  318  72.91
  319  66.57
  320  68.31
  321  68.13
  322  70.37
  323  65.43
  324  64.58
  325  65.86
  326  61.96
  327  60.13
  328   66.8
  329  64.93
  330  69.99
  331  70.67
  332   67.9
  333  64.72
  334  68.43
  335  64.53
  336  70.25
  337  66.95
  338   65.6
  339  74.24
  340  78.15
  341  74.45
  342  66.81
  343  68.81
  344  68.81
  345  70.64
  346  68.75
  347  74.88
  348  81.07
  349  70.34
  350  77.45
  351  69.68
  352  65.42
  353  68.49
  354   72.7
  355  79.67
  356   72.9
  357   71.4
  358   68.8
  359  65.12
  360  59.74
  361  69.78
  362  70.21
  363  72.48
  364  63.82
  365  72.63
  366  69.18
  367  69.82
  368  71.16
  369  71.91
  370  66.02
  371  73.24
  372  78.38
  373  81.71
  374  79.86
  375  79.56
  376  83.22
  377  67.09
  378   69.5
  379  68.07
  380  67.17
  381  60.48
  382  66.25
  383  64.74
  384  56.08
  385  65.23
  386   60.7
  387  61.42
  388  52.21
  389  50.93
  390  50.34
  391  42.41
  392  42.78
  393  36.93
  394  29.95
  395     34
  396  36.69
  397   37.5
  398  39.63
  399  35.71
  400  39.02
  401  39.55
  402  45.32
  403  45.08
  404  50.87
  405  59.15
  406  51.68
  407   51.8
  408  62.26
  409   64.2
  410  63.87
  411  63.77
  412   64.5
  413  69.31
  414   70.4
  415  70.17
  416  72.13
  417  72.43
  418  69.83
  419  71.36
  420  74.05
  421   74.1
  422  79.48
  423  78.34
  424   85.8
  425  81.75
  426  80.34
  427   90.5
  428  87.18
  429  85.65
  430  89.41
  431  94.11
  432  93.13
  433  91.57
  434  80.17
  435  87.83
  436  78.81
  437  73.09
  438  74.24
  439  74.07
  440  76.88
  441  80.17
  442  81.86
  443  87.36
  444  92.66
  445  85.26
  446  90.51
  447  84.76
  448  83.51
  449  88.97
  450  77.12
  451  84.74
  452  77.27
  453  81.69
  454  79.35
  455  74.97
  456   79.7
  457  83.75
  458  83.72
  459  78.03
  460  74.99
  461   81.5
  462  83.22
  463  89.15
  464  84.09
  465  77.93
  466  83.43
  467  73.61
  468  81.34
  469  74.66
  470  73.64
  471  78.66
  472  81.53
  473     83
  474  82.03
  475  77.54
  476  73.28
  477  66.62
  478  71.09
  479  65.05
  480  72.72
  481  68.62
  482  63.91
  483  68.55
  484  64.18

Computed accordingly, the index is 6.8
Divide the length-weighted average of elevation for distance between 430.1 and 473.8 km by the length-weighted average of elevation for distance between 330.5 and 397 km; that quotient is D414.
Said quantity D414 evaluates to 1.2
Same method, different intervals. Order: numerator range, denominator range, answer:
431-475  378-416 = 1.52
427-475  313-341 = 1.21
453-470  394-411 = 1.69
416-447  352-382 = 1.15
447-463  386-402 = 1.91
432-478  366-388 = 1.17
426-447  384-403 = 1.89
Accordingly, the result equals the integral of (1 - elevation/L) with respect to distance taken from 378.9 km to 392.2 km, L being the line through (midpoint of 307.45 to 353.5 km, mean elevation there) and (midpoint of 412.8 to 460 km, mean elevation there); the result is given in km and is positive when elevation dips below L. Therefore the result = 3.1 km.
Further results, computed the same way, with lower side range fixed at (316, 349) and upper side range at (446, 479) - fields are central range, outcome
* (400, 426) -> 3.6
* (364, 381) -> -0.1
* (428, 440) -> -1.0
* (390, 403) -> 6.2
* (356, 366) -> 0.4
